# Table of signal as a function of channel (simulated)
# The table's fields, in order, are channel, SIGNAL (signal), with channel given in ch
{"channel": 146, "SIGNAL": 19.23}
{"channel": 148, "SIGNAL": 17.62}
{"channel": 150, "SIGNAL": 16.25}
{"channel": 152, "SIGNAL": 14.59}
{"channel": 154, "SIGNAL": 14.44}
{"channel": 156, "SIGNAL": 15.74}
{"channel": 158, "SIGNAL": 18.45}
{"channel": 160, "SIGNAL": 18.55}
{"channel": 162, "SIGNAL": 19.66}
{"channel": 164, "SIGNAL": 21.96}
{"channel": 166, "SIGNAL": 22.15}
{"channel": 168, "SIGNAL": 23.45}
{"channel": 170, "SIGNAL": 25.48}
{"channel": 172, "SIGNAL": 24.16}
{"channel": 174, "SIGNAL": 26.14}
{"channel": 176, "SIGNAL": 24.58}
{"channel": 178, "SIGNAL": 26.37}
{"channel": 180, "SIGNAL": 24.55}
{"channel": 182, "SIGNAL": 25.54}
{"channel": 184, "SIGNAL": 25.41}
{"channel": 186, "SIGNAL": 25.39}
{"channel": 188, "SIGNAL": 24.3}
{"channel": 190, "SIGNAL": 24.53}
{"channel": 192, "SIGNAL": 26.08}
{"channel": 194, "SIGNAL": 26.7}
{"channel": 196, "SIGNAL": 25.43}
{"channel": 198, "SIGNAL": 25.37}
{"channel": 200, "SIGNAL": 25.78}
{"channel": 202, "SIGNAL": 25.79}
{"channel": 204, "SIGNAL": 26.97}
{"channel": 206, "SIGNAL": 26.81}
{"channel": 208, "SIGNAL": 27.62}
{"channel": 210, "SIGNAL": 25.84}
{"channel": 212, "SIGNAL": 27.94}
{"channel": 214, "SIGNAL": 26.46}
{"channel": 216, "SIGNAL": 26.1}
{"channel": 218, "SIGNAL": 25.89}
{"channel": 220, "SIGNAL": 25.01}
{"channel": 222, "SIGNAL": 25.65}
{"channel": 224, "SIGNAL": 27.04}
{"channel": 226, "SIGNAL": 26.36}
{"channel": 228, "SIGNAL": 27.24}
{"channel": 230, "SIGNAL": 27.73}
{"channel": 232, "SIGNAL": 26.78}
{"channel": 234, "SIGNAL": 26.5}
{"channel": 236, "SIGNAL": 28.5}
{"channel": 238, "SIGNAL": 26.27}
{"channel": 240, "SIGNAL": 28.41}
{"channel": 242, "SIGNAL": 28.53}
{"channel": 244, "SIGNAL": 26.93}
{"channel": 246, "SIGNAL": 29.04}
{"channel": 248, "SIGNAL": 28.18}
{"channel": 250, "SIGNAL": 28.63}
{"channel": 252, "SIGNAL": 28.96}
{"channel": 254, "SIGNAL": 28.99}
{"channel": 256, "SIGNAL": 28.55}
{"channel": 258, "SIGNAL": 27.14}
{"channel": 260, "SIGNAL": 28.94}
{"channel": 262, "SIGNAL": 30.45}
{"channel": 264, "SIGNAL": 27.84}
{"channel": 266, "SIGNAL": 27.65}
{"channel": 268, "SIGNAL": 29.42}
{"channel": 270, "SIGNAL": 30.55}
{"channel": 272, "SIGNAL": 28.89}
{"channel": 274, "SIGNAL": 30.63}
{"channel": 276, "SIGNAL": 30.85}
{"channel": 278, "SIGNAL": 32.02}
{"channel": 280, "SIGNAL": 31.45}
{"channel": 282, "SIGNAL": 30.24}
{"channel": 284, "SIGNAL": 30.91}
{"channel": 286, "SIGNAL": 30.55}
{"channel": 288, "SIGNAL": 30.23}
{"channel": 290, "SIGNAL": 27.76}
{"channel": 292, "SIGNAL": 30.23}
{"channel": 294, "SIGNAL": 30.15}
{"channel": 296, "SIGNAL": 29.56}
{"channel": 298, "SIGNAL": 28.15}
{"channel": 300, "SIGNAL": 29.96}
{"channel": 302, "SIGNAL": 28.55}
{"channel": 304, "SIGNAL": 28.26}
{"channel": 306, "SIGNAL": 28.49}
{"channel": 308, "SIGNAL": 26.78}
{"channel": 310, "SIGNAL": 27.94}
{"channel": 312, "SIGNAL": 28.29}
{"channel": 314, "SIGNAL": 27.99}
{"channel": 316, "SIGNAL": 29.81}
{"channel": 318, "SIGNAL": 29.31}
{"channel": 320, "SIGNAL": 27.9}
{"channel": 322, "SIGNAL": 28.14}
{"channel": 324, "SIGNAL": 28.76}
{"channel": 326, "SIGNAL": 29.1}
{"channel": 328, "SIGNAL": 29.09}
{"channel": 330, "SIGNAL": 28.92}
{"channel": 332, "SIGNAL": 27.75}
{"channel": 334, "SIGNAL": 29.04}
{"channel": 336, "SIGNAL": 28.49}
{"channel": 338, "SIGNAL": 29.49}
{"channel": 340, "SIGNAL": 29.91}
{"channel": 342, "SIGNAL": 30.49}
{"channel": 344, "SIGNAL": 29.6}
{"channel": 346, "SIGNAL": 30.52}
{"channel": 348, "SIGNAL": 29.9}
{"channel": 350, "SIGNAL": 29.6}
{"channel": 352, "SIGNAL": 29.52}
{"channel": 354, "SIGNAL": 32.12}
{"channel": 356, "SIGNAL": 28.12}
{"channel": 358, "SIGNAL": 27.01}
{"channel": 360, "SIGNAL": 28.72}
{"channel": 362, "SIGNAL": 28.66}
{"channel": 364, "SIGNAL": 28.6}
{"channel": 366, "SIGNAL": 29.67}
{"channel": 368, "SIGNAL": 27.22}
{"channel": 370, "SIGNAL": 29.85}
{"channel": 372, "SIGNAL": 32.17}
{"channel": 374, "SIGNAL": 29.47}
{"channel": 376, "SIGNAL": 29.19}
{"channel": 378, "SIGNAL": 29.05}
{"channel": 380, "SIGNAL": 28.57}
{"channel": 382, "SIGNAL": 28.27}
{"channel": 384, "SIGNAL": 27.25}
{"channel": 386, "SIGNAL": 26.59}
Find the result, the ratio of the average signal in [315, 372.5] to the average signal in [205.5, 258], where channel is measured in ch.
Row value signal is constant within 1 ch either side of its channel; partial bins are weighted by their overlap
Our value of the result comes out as 1.07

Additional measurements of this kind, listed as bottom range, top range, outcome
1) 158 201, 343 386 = 1.20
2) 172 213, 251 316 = 1.13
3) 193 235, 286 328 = 1.09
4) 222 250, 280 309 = 1.07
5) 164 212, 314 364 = 1.15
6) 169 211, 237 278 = 1.12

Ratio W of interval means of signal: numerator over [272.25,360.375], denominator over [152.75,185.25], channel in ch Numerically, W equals 1.32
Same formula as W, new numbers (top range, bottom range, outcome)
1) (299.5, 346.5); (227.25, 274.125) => 1.02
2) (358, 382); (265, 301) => 0.97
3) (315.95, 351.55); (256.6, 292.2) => 0.98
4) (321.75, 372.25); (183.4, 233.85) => 1.12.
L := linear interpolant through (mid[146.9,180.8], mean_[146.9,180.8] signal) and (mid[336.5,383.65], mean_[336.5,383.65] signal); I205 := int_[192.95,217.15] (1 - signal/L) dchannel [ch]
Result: -4.1 ch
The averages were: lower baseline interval 20.8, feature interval 26.4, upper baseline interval 29.3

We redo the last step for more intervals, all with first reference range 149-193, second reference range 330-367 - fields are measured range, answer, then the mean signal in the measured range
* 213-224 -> -0.8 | 25.9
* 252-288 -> -4.9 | 29.7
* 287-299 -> -1.0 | 29.3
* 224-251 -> -3.0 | 27.6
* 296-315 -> -0.5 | 28.3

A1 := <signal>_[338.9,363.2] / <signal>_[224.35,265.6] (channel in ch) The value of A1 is 1.1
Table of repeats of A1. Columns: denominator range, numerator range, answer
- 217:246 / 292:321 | 1.06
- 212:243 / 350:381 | 1.09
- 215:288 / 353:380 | 1.03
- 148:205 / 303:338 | 1.24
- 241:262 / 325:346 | 1.03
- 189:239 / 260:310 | 1.12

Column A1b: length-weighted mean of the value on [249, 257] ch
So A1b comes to 28.8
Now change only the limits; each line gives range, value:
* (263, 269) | 28.3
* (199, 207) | 26.3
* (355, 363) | 28.1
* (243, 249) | 28.1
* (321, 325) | 28.5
